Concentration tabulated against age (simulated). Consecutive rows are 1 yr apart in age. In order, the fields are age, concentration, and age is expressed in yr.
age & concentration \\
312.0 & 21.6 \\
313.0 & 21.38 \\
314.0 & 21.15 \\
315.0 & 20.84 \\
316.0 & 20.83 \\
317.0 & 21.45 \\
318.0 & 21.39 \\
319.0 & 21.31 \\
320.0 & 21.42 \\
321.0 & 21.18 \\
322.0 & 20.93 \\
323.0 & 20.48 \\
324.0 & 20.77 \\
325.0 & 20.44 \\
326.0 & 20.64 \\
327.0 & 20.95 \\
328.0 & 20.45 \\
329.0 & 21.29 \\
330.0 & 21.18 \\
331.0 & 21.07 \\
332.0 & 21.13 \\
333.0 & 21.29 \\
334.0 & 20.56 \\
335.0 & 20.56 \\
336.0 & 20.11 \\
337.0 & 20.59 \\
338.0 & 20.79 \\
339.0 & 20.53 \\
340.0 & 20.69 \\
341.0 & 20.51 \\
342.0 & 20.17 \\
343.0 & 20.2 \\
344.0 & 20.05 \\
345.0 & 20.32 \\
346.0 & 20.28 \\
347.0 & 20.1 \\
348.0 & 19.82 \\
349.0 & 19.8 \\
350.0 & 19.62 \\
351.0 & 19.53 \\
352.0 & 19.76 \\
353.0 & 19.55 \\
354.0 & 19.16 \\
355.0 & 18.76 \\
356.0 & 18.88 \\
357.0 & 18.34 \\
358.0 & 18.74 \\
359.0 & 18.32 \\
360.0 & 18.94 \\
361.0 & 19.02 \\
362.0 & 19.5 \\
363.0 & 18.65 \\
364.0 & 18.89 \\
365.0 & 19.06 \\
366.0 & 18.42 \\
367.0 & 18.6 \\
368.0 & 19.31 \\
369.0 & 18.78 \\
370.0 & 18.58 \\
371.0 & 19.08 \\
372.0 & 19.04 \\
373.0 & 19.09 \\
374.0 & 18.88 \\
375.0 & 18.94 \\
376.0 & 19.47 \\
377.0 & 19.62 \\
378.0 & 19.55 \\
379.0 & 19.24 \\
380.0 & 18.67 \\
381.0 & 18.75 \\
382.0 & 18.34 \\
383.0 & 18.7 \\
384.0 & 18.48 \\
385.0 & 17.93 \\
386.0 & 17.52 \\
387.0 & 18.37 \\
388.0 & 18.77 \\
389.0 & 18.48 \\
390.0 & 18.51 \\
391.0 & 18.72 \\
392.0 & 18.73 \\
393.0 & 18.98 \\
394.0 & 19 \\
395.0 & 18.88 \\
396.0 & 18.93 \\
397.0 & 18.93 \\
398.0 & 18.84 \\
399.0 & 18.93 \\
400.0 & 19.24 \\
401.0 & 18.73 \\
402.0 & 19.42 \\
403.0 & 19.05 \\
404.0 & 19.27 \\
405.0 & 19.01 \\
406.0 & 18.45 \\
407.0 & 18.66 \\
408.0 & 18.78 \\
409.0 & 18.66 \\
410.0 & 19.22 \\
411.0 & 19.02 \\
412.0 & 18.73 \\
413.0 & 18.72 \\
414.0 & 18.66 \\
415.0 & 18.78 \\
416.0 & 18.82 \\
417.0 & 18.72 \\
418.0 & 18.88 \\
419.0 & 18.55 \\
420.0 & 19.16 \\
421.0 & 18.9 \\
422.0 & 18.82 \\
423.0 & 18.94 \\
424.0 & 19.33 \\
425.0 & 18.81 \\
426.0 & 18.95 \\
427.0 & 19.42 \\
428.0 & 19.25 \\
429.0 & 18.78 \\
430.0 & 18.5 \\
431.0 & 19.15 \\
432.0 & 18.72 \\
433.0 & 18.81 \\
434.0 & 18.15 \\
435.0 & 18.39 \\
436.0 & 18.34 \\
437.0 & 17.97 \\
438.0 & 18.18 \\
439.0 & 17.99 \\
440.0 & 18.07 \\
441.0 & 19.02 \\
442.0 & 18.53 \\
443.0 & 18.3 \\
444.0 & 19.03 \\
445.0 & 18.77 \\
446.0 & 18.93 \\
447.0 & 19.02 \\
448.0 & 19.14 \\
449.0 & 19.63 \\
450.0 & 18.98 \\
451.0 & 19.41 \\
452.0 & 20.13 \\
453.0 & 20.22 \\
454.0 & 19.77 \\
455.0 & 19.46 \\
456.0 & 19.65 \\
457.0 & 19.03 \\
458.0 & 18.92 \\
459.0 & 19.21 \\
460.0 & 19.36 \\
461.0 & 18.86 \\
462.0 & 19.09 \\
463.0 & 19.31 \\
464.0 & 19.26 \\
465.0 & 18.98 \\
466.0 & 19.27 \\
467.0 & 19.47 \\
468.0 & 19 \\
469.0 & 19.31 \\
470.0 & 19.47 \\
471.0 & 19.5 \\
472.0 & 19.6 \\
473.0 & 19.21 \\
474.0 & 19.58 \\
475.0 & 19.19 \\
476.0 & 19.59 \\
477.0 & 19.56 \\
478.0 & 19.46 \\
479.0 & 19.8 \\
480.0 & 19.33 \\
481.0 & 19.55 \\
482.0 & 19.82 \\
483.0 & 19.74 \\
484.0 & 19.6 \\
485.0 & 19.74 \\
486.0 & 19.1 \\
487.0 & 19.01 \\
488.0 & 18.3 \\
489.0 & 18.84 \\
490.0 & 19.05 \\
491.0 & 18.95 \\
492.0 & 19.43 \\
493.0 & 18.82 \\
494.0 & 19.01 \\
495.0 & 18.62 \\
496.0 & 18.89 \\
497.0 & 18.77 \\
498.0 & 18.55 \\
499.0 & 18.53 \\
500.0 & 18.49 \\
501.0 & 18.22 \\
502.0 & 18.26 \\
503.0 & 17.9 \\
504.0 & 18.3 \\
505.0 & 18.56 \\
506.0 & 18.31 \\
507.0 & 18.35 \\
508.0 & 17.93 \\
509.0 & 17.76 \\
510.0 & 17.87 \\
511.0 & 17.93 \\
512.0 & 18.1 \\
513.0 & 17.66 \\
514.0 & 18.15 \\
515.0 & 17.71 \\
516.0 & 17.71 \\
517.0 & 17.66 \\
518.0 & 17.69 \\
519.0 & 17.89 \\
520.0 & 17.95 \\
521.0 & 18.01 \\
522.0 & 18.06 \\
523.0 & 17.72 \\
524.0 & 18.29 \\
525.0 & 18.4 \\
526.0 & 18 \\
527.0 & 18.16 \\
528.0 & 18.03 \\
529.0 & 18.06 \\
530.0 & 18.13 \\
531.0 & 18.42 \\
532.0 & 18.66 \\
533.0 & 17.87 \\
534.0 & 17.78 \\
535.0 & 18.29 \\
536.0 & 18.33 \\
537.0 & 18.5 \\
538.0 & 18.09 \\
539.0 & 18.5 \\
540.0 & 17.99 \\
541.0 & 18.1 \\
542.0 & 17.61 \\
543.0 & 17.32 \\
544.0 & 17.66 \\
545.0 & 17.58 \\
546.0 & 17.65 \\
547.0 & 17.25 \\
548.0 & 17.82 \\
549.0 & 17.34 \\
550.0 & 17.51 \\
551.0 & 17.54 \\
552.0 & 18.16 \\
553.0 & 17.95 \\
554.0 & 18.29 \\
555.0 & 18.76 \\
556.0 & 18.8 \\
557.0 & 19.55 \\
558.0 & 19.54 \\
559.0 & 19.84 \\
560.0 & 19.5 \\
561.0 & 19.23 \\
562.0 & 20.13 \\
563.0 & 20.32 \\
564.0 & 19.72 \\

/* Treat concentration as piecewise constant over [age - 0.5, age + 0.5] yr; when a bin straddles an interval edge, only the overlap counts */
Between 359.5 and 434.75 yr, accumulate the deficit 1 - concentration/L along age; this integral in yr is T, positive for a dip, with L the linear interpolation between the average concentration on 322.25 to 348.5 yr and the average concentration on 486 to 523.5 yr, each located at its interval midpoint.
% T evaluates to 3.4 yr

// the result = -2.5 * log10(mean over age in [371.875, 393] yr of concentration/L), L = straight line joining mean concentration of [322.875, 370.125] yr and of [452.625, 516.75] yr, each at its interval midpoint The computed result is 0.05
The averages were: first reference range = 19.9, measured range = 18.8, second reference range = 18.9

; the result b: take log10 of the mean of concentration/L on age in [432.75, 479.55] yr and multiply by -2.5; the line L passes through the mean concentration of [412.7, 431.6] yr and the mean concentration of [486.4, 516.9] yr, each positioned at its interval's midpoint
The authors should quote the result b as -0.02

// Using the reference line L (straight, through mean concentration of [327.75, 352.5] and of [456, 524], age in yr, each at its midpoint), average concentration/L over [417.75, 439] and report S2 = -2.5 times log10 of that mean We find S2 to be 0.04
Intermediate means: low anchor 20.4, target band 18.7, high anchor 18.8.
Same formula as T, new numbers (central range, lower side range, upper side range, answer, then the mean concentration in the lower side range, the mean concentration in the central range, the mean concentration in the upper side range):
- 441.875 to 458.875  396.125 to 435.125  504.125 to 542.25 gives -0.6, 18.9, 19.2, 18.1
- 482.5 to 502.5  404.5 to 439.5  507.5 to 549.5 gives -0.7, 18.7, 18.9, 17.9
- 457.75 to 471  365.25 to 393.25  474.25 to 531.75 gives -0.4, 18.8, 19.2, 18.5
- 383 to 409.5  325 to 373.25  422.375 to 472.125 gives 0.9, 19.8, 18.7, 19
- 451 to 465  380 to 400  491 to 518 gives -0.7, 18.6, 19.4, 18.3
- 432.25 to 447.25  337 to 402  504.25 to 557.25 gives 0.1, 19.2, 18.5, 18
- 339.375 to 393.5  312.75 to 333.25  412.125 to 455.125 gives 2.9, 21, 19.1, 18.9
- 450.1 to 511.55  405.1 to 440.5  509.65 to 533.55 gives -2.5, 18.7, 19.1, 18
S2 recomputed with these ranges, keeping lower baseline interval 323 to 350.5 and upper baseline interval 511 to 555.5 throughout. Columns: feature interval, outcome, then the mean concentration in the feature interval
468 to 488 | -0.04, 19.4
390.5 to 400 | 0.05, 18.9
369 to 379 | 0.05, 19.1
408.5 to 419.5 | 0.04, 18.8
